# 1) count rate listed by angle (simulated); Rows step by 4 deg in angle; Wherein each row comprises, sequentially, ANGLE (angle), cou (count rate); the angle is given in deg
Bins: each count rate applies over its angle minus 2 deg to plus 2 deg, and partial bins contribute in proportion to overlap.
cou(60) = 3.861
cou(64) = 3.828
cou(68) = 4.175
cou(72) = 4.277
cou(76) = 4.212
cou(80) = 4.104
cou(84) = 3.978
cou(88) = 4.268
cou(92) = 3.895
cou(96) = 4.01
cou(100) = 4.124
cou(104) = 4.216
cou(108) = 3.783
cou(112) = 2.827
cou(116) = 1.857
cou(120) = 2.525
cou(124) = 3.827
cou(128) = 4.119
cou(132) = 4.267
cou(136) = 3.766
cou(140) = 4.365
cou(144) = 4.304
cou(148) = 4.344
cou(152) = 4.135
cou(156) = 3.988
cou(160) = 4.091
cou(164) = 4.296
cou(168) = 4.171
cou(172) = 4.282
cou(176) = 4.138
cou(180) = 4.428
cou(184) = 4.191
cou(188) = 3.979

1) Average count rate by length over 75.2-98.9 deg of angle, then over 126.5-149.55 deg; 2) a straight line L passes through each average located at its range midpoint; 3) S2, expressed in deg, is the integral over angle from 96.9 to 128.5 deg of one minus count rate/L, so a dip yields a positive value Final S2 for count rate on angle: 5.6 deg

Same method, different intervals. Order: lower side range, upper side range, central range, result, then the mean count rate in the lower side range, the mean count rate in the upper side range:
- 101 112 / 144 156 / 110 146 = 4.28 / 3.8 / 4.21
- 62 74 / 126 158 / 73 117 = 3.31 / 4.09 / 4.16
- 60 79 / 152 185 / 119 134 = 1.41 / 4.09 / 4.19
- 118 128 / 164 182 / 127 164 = -3.98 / 3.36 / 4.26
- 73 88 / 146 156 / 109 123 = 5.24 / 4.13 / 4.19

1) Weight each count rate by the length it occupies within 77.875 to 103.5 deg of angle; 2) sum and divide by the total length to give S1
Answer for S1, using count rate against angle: 4.07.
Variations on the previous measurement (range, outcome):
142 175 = 4.2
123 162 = 4.13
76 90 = 4.13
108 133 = 3.24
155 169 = 4.14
